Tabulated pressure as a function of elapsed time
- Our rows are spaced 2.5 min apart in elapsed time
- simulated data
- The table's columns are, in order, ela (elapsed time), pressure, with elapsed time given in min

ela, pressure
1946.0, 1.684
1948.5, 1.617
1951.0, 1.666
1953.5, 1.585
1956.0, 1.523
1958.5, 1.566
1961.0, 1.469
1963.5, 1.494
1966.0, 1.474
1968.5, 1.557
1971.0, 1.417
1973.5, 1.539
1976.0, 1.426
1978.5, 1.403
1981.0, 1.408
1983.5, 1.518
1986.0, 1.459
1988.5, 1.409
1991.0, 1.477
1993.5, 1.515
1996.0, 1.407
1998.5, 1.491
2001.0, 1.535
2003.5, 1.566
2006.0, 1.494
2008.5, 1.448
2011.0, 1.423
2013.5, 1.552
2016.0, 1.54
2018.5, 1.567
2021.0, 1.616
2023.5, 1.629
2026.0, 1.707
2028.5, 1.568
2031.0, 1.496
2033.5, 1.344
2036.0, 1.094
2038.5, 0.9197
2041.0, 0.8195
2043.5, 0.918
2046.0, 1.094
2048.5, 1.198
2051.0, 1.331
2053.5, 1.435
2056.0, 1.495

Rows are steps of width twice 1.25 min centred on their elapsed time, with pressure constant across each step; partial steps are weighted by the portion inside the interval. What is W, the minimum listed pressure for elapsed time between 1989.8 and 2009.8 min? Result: 1.407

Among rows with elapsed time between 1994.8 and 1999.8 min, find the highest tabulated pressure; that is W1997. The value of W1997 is 1.491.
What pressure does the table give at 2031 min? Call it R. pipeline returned 1.496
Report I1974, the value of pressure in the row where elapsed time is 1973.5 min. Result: 1.539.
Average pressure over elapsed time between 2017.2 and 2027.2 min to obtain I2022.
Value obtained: 1.63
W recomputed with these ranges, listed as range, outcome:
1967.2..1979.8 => 1.403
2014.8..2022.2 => 1.54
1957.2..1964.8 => 1.469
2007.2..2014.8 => 1.423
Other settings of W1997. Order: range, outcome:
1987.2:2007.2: 1.566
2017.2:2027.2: 1.707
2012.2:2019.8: 1.567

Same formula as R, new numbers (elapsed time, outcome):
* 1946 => 1.684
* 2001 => 1.535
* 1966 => 1.474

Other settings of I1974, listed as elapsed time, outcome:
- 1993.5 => 1.515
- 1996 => 1.407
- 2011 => 1.423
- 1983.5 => 1.518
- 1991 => 1.477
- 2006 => 1.494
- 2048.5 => 1.198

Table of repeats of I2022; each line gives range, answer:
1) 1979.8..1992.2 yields 1.45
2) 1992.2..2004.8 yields 1.5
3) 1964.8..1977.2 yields 1.48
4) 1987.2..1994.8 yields 1.47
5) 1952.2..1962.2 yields 1.54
